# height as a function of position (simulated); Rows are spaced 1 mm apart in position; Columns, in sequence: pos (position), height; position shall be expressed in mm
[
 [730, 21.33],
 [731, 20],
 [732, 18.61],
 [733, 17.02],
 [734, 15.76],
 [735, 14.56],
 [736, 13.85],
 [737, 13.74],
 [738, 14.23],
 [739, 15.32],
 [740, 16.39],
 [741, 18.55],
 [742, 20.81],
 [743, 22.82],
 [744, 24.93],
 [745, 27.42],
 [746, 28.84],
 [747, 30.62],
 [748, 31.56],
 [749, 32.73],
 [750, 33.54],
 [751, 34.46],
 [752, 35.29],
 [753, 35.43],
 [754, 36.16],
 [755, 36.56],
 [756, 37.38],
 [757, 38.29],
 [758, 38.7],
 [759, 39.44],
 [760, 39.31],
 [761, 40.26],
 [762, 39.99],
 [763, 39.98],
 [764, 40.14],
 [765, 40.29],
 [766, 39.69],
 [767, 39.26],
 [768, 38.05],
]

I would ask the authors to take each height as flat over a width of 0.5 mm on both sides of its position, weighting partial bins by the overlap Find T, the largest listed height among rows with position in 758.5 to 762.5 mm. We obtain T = 40.26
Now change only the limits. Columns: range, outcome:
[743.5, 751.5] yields 34.46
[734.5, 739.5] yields 15.32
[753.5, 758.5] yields 38.7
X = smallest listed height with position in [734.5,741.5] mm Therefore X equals 13.74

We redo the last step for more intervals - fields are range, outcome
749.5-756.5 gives 33.54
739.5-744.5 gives 16.39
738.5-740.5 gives 15.32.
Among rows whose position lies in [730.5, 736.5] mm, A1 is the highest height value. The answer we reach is 20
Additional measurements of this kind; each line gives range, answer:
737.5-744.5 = 24.93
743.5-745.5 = 27.42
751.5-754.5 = 36.16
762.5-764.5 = 40.14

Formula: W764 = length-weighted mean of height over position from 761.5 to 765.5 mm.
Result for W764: 40.1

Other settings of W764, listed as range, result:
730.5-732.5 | 19.3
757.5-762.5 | 39.5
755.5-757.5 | 37.8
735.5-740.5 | 14.7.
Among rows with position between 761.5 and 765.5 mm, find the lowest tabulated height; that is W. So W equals 39.98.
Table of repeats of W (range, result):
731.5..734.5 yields 15.76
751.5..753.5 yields 35.29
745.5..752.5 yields 28.84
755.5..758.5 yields 37.38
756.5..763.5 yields 38.29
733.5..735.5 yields 14.56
